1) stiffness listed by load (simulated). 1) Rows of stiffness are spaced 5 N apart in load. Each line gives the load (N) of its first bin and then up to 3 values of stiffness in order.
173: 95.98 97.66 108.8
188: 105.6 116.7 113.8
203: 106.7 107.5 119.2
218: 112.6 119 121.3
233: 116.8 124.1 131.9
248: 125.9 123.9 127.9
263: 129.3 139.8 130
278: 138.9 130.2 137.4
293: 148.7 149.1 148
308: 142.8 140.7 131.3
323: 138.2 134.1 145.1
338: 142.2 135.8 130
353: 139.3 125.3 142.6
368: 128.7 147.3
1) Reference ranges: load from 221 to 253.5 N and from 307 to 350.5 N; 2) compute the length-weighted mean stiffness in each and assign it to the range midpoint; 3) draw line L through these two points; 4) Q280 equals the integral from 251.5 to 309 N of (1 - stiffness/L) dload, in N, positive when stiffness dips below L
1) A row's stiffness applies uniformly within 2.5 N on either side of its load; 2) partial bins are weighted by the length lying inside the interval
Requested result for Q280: -3.2 N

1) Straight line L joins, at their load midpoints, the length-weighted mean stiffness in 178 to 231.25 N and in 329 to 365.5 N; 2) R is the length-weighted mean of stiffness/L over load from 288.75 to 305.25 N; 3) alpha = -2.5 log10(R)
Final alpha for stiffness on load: -0.15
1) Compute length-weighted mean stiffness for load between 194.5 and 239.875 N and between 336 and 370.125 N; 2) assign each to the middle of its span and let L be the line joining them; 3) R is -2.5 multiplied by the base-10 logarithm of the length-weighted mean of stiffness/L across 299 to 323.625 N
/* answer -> -0.10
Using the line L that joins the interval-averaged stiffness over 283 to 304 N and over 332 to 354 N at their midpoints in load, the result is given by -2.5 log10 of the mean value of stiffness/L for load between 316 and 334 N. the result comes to 0.03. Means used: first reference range 144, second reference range 138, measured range 137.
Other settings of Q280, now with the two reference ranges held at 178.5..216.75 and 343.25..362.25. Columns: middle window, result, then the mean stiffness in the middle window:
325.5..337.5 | -0.9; 140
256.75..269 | -1.2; 132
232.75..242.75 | -0.6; 124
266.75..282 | -1.7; 135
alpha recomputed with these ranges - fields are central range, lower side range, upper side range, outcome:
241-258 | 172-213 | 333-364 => -0.080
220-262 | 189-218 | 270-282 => -0.002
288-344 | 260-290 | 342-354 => -0.056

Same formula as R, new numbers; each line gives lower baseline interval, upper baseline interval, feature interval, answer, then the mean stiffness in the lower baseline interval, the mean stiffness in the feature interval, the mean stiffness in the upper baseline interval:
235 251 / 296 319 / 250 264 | 0.03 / 127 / 127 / 143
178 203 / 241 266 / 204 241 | 0.02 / 109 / 117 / 128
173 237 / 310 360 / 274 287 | -0.07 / 112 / 134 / 136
